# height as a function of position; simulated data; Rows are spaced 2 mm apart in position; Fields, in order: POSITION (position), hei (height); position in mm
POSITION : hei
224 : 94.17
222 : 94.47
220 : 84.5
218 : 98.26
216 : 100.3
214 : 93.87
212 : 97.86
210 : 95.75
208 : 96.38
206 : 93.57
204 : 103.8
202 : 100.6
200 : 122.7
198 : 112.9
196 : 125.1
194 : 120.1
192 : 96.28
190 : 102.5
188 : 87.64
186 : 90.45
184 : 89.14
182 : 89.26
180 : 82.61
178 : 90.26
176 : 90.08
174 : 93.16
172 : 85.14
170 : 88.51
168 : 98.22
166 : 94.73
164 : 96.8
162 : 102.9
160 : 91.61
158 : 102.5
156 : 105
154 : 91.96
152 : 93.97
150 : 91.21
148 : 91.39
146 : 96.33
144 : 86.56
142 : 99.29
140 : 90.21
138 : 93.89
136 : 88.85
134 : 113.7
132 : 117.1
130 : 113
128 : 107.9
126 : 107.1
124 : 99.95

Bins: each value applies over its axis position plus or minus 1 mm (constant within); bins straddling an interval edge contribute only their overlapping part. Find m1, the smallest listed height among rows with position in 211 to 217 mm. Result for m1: 93.87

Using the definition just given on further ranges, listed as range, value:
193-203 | 100.6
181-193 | 87.64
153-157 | 91.96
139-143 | 90.21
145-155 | 91.21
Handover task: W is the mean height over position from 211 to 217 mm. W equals 97.3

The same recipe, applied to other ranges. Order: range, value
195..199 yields 119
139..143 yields 94.8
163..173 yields 92.7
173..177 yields 91.6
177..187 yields 88.3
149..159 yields 96.9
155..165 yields 99.8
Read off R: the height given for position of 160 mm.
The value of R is 91.61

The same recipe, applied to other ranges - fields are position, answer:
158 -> 102.5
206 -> 93.57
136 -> 88.85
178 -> 90.26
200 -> 122.7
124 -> 99.95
